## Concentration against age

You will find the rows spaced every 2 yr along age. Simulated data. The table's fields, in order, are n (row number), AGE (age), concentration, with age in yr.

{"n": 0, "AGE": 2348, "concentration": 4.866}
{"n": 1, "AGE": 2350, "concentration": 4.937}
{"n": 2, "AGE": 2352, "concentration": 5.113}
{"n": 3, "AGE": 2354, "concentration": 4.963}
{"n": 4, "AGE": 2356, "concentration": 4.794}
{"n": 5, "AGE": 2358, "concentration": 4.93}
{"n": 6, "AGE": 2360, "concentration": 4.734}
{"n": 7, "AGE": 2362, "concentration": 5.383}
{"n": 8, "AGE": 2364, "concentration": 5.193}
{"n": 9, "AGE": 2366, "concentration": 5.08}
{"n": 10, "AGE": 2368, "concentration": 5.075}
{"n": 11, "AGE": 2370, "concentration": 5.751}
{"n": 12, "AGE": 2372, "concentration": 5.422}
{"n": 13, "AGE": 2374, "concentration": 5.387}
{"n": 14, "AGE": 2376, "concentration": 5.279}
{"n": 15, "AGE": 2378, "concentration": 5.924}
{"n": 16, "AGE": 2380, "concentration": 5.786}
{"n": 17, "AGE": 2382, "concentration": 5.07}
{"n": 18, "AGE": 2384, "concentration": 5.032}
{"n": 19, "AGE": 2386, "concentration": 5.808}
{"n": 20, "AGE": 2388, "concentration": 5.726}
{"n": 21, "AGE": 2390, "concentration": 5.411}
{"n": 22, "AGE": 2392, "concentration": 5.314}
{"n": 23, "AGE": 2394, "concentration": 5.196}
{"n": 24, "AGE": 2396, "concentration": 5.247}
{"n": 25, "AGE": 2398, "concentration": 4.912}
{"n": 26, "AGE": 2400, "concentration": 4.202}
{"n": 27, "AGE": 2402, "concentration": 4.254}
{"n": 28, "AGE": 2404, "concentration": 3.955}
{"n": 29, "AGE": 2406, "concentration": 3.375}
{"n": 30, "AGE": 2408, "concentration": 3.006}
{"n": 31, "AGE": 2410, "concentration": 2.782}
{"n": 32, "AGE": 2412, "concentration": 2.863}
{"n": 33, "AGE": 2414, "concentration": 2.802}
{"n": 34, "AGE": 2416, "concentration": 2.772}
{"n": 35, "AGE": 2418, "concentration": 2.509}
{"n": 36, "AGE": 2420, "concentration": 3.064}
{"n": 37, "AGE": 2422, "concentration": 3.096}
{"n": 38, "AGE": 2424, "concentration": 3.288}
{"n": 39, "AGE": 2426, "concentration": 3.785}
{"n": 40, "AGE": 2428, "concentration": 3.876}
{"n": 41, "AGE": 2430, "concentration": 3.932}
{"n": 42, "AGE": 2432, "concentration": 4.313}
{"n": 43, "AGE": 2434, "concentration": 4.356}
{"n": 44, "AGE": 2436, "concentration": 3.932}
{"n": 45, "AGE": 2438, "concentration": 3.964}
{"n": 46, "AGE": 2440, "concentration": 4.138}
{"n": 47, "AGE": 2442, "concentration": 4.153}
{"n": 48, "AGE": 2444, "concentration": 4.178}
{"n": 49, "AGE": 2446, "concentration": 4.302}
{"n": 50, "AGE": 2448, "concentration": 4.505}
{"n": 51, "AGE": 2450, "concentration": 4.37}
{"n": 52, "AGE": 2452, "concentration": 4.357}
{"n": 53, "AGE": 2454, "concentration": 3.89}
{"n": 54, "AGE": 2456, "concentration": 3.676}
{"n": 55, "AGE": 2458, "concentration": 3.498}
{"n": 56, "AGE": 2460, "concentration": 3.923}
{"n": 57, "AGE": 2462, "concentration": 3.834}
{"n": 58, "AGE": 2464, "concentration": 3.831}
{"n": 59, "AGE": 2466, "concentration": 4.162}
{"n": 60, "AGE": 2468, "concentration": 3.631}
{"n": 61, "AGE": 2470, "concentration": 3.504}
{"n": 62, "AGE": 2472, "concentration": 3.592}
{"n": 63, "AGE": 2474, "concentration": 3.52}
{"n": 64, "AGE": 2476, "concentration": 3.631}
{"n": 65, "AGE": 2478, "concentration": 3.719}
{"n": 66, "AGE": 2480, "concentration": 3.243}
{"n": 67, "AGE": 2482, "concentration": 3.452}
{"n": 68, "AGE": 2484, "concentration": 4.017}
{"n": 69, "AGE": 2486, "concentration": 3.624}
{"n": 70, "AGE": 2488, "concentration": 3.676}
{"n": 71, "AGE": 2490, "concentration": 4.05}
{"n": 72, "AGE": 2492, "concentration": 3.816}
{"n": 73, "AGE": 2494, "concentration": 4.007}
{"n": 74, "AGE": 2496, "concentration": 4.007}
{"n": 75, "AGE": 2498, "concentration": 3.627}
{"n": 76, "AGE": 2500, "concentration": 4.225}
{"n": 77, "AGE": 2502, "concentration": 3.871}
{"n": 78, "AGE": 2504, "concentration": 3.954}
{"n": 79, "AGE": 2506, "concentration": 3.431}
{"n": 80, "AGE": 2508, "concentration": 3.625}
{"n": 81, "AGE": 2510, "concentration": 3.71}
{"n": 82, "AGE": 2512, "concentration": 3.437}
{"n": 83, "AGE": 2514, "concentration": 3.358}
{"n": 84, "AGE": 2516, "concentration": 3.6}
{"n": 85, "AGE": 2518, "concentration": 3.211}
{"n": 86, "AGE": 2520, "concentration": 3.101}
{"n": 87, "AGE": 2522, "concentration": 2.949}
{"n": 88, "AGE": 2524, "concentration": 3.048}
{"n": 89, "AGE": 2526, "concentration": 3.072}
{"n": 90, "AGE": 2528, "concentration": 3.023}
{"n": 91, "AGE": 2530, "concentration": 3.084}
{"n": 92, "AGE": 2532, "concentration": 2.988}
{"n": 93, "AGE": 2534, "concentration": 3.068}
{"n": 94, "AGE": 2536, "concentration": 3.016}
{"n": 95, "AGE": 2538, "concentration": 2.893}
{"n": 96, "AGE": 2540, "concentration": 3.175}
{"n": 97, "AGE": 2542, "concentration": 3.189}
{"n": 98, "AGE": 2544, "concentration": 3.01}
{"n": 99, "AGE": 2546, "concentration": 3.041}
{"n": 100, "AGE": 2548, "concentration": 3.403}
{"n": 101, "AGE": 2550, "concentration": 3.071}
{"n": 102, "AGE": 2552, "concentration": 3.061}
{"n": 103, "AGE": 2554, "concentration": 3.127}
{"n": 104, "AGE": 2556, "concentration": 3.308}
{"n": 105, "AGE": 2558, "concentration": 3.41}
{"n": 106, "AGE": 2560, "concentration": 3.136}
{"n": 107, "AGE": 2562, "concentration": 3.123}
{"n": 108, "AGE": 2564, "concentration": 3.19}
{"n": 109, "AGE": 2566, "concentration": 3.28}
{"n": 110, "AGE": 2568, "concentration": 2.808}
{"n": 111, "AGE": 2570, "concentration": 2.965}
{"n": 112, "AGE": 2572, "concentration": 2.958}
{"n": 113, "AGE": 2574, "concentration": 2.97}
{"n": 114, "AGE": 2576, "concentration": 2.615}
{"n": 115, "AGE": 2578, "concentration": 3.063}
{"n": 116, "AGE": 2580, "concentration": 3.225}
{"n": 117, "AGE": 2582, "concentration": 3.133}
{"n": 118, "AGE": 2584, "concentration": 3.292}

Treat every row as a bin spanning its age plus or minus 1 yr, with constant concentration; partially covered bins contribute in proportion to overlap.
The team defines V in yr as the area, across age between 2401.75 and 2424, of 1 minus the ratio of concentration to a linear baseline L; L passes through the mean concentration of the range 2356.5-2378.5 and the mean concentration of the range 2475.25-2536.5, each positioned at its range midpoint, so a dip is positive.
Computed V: 7.5 yr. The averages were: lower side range 5.26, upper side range 3.51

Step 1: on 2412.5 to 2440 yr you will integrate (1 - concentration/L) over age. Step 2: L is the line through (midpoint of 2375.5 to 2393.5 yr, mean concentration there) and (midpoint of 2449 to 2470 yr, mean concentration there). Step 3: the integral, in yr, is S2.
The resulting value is 6.3 yr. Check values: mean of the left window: 5.48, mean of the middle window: 3.53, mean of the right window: 3.9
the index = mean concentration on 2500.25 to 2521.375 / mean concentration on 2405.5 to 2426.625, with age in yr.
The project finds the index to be 1.18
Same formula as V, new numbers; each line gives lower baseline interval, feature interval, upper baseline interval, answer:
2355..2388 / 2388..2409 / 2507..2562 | 1.8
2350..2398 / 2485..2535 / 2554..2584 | 3.4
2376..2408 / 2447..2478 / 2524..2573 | 2.0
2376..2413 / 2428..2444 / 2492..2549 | 0.5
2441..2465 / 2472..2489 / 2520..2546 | 0.4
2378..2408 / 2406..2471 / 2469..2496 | 8.6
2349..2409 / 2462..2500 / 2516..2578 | 0.9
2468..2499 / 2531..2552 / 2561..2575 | 1.0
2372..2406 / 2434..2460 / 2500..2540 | 1.4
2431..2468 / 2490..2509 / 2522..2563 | -1.6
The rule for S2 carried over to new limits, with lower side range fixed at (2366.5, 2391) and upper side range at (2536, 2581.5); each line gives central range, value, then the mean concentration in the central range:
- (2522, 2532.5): 1.40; 3.04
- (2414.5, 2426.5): 4.56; 3.04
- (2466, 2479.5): 1.91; 3.63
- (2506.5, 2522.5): 1.25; 3.39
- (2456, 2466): 1.32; 3.8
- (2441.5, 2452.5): 0.60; 4.32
